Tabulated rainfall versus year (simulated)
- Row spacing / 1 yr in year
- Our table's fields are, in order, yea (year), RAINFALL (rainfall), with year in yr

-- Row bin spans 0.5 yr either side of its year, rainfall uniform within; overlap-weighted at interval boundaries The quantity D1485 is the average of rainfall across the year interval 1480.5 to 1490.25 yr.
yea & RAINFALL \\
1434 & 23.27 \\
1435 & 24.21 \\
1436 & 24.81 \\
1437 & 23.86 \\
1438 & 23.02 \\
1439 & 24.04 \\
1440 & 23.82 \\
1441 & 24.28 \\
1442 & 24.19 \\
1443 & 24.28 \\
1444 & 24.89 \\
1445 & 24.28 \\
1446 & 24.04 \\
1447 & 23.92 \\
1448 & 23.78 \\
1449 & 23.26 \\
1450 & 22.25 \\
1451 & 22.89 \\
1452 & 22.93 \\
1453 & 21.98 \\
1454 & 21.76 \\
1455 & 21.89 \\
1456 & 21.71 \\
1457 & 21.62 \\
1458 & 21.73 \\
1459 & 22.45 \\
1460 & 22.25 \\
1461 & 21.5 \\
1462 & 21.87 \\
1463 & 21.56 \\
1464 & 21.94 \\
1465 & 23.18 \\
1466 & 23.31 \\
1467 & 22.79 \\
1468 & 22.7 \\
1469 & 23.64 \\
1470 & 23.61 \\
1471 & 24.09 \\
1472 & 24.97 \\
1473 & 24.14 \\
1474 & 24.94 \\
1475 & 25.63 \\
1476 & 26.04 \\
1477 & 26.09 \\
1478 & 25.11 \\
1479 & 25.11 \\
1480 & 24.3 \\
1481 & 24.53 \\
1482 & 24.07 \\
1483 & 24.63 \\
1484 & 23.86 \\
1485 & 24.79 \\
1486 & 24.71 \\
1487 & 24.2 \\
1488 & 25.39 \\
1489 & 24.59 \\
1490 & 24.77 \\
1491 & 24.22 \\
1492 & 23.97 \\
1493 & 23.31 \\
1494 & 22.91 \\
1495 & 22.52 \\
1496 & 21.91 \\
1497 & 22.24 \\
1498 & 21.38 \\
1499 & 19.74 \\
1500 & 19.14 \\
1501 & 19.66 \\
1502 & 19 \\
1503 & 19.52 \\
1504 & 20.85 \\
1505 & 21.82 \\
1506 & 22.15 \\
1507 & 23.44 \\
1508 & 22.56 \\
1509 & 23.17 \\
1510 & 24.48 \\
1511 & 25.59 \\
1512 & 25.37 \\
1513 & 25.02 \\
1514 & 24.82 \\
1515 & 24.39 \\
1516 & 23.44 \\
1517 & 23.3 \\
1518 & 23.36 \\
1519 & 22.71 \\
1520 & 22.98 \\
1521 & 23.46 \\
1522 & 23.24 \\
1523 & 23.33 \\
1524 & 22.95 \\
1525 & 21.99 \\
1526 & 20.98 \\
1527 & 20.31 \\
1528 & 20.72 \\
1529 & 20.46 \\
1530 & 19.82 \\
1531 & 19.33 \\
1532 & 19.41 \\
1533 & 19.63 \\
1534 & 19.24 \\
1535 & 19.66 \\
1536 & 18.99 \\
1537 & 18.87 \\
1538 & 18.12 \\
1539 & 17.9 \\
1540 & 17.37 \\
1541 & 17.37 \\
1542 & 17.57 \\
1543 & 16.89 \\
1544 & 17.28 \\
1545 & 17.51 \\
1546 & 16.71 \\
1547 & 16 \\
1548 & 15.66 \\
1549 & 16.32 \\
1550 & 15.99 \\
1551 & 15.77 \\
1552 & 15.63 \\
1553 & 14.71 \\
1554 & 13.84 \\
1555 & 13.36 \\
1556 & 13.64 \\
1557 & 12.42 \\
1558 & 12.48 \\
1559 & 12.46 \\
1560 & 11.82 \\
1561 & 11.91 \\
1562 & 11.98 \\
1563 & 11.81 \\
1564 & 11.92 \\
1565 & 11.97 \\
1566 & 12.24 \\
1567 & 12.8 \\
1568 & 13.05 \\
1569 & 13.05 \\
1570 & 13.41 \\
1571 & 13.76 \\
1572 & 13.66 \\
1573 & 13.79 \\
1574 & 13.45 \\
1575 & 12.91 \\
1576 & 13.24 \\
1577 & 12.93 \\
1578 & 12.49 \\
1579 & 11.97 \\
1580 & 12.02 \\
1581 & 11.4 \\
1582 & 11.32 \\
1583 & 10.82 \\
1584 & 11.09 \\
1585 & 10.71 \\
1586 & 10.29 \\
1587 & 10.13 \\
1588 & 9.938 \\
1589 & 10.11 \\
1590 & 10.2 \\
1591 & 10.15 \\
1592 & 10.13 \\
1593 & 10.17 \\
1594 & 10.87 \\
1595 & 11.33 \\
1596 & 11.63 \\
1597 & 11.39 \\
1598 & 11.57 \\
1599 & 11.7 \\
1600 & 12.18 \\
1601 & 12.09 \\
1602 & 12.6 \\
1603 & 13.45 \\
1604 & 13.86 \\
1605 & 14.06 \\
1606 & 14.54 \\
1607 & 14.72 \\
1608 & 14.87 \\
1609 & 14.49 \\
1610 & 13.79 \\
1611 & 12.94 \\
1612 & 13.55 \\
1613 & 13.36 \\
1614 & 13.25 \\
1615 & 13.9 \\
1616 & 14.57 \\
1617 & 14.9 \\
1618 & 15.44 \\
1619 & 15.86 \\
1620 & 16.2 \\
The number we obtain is 24.5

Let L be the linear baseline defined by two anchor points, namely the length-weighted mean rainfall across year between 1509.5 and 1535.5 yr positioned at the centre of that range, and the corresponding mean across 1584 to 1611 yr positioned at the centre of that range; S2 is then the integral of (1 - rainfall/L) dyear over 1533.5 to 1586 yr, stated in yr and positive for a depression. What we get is 9.1 yr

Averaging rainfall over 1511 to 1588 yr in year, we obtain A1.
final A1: 16.5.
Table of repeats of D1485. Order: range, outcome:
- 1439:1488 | 23.6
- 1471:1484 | 24.9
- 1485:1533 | 22.5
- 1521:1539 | 20.4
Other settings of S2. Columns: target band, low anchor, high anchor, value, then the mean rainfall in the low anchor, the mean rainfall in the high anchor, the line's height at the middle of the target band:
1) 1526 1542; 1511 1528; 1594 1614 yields 1.74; 23.2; 13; 21.5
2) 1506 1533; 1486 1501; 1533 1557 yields -3.97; 22.8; 16.7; 19.7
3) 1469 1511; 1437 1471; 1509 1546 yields -2.58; 23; 21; 22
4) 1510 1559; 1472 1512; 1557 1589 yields -4.54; 23.4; 12.1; 17.5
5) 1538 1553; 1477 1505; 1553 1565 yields -2.09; 23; 12.6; 14.7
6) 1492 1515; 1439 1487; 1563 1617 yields -2.79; 23.6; 12.4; 20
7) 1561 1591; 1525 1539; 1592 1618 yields 7.08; 19.7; 13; 15.7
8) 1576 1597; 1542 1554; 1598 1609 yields 4.71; 16.2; 13.4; 14.2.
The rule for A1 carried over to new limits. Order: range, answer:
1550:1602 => 12.2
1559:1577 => 12.7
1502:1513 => 22.8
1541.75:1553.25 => 16.3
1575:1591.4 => 11.2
